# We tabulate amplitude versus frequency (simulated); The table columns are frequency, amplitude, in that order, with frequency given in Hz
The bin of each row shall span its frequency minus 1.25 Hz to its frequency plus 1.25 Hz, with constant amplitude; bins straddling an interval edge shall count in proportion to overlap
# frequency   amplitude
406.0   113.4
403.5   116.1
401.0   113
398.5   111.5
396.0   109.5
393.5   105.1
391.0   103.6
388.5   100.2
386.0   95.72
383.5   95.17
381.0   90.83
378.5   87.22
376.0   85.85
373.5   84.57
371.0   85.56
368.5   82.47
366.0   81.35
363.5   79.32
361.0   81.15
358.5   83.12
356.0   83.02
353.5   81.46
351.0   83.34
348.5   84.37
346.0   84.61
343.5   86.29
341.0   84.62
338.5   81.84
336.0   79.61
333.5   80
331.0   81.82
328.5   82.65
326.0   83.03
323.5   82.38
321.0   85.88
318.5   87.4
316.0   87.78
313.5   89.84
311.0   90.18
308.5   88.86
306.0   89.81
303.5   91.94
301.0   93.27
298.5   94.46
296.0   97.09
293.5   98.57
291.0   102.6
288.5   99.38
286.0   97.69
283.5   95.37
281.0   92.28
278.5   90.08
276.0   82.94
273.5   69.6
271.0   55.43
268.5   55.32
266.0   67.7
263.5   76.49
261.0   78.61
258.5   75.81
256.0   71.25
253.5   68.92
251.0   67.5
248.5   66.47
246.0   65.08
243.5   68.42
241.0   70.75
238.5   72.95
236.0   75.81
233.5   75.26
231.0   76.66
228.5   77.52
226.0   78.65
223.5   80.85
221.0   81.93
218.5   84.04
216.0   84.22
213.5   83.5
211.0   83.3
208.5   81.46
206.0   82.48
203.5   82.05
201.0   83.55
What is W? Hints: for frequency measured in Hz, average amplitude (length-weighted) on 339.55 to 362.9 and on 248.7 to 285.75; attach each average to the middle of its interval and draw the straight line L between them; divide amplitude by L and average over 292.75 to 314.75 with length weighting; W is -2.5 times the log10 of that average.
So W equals -0.18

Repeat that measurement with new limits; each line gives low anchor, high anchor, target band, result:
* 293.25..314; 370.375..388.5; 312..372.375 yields 0.10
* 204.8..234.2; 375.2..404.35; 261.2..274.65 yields 0.30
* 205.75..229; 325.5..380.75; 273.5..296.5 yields -0.14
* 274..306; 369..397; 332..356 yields 0.14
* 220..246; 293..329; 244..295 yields 0.05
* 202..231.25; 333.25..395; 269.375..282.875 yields 0.07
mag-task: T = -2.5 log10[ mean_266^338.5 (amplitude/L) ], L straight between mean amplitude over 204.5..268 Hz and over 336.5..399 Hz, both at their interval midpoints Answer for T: -0.05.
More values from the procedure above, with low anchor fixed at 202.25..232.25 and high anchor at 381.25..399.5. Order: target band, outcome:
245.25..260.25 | 0.23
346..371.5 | 0.19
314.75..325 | 0.10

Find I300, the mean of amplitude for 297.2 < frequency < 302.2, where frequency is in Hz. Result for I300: 93.9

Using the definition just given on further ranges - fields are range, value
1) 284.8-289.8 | 98.6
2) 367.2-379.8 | 85.1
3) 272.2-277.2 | 76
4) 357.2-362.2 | 82.2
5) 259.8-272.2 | 66.7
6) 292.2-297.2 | 97.9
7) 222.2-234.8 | 77.8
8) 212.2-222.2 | 83.4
